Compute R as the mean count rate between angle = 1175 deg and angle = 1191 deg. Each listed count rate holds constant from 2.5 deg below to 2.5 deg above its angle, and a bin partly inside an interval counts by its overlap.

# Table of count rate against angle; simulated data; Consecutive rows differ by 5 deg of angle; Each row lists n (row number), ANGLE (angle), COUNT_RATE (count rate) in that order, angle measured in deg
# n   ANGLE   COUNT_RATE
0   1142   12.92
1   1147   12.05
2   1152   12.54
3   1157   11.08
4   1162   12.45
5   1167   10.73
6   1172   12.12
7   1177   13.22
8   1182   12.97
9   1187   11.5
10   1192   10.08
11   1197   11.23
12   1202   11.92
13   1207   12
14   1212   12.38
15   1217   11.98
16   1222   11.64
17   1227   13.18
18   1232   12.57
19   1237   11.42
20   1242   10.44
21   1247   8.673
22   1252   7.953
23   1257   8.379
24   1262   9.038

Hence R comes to 12.3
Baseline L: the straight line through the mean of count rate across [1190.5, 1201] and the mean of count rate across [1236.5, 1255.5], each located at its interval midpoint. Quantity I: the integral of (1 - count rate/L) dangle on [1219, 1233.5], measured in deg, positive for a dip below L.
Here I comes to -3.6 deg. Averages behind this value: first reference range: 10.9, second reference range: 9.37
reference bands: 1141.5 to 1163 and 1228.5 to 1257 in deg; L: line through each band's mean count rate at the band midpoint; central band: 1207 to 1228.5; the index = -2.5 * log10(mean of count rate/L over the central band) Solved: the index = -0.14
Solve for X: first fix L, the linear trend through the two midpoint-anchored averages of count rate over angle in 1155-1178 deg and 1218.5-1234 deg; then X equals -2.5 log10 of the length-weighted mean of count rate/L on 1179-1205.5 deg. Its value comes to 0.05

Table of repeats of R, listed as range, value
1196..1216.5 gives 11.9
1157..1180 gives 12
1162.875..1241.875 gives 11.9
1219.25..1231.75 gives 12.4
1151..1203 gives 11.8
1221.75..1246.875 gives 11.6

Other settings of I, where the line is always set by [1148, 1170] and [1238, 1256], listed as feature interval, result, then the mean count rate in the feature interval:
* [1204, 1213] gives -1.6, 12.1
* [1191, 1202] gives -0.4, 11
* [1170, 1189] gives -2.3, 12.5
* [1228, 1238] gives -2.8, 12.3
